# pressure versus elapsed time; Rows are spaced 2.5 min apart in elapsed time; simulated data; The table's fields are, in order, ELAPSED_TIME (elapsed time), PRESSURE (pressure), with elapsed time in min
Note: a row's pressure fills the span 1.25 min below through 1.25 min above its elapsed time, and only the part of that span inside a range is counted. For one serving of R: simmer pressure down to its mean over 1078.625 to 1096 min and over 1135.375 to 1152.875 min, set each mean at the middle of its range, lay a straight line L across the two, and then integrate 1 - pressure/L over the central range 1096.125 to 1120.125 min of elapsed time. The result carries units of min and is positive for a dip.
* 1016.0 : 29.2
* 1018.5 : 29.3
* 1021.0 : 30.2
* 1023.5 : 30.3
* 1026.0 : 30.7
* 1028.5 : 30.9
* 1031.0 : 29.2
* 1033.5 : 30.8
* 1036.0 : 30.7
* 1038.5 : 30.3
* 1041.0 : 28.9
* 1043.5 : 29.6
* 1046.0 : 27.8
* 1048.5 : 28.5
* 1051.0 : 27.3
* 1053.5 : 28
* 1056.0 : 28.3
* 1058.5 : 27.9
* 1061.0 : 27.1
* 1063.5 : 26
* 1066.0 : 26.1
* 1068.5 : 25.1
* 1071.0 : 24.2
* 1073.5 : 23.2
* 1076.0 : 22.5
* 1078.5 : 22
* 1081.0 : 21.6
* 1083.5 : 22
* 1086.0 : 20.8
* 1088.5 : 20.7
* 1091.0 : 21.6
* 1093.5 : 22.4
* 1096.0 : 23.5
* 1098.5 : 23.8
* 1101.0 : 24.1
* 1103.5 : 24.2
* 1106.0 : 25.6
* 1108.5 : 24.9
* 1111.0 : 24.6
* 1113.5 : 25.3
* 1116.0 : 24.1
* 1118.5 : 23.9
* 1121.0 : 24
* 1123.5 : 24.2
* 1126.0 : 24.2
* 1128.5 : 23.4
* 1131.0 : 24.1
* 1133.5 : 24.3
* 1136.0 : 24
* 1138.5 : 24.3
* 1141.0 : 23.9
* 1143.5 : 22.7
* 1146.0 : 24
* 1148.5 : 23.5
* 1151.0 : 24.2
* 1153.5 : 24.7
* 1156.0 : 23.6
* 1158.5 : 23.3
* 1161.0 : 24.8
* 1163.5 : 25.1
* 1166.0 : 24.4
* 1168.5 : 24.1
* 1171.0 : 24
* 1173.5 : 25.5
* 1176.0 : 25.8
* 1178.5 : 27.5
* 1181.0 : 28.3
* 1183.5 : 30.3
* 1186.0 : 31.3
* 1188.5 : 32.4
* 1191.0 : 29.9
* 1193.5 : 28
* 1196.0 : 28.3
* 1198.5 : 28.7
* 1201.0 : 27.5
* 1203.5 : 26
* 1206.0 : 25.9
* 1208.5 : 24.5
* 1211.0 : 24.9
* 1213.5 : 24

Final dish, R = -2.1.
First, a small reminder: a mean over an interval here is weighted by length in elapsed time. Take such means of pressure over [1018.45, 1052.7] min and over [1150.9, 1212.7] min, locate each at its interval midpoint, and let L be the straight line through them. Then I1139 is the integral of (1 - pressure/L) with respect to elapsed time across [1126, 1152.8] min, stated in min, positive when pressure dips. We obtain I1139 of 3.47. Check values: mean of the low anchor 29.6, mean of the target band 23.9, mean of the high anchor 26.5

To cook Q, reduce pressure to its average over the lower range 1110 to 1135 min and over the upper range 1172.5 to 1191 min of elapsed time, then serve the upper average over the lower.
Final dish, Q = 1.2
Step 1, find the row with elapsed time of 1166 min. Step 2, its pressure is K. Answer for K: 24.4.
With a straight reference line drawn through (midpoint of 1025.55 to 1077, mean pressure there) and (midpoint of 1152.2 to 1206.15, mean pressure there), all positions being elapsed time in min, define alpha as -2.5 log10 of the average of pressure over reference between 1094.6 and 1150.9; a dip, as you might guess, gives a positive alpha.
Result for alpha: 0.132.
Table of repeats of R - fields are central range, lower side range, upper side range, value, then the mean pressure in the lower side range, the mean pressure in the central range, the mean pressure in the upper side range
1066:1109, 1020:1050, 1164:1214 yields 8.6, 29.8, 23.1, 27.1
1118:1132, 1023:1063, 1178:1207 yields 2.4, 29.1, 24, 28.7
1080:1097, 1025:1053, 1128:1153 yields 3.2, 29.5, 21.8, 23.9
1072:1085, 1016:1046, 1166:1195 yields 3.1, 29.9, 22.3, 27.8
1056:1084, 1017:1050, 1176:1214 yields 4.5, 29.8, 24.6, 27.8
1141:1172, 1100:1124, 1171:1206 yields 3.0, 24.5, 24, 28.2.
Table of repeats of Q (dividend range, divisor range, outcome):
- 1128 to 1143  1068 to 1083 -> 1.04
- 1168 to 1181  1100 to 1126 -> 1.05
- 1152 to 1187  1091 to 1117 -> 1.07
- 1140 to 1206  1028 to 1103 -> 1.02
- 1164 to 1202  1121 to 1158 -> 1.16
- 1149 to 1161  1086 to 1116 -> 1.02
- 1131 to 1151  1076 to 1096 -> 1.10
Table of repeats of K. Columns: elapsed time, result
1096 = 23.5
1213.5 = 24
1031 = 29.2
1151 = 24.2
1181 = 28.3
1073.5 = 23.2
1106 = 25.6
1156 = 23.6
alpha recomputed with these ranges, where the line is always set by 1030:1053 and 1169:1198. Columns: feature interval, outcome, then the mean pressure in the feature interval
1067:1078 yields 0.22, 23.7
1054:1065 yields 0.07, 27.3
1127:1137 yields 0.19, 24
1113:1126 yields 0.18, 24.2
